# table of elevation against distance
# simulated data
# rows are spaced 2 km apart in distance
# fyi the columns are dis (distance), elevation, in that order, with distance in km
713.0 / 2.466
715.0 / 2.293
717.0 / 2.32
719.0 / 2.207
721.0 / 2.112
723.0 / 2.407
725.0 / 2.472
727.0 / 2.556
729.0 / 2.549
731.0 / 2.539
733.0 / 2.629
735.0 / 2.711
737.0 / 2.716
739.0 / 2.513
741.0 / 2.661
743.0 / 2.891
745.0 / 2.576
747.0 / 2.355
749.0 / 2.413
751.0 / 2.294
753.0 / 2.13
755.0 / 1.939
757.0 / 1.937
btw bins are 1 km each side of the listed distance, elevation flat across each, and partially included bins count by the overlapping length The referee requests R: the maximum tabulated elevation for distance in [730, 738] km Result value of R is 2.716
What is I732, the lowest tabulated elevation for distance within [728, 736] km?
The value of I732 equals 2.539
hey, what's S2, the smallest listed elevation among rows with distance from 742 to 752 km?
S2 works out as 2.294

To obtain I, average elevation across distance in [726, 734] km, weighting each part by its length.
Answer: 2.57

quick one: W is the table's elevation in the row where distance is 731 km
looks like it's 2.539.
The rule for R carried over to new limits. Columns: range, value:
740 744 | 2.891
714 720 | 2.32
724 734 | 2.629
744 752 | 2.576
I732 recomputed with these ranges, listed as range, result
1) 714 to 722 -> 2.112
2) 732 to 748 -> 2.355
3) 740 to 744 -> 2.661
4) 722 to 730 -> 2.407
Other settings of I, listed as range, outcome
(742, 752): 2.51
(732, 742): 2.65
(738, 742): 2.59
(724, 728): 2.51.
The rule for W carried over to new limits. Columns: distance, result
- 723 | 2.407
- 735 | 2.711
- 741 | 2.661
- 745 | 2.576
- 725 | 2.472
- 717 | 2.32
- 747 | 2.355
